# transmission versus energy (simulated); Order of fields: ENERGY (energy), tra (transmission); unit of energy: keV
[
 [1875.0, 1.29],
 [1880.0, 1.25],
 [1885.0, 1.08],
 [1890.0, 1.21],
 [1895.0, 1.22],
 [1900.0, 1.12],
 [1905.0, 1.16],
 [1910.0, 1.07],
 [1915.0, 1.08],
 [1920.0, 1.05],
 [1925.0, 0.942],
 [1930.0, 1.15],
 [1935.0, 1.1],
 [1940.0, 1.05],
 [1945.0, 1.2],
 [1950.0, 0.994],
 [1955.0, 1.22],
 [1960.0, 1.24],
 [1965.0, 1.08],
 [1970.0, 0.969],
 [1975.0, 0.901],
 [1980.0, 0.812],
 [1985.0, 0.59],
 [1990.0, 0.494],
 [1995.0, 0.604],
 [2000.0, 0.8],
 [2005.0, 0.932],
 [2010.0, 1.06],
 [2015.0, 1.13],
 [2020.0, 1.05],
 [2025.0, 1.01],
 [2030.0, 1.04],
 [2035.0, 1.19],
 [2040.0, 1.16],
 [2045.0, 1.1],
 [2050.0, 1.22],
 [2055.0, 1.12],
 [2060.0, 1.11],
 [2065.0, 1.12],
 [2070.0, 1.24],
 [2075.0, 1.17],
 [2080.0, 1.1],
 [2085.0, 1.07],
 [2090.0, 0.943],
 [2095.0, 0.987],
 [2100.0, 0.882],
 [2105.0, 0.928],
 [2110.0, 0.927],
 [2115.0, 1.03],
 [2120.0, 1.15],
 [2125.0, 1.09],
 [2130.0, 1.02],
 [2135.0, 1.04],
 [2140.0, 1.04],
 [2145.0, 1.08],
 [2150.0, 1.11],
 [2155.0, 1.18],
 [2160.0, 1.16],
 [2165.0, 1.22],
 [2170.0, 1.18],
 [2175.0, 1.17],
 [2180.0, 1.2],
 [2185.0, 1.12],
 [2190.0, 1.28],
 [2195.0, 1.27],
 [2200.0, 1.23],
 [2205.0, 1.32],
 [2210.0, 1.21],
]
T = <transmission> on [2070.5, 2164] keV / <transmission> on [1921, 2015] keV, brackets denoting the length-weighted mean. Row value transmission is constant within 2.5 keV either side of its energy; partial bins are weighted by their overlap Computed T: 1.10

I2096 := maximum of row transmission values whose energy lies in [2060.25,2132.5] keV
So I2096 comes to 1.24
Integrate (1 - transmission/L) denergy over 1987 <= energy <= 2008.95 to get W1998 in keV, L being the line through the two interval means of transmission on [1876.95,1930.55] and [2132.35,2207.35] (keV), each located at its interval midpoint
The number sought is 7.93 keV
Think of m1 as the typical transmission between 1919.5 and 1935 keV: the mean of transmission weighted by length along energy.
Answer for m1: 1.06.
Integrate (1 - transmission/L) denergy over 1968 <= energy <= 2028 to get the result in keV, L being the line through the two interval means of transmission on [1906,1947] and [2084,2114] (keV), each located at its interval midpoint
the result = 9.6 keV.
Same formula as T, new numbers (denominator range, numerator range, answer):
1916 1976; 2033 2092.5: 1.05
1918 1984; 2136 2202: 1.12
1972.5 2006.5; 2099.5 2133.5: 1.39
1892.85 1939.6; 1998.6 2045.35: 0.96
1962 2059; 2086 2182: 1.11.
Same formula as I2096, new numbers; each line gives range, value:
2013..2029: 1.13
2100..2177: 1.22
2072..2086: 1.17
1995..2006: 0.932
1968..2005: 0.969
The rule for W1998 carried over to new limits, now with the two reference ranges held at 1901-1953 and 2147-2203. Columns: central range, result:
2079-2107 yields 4.27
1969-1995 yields 8.92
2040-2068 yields 0.01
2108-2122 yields 1.57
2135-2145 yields 1.08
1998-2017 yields 2.33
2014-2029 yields 0.93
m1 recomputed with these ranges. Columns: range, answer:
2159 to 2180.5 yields 1.19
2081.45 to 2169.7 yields 1.05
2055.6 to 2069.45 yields 1.13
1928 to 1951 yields 1.1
